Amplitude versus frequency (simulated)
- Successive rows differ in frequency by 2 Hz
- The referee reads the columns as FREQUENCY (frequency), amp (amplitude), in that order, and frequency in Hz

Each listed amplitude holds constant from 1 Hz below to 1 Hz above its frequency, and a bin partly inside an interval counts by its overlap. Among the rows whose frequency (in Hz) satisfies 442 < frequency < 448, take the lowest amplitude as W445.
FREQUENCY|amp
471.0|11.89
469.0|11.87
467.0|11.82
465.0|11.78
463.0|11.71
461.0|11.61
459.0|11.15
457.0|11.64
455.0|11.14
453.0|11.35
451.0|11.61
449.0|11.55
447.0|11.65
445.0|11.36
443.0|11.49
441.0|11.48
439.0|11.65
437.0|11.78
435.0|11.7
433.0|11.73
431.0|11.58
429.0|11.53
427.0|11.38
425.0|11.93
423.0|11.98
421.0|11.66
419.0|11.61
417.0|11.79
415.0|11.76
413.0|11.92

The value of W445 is 11.36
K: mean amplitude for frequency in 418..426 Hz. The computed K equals 11.8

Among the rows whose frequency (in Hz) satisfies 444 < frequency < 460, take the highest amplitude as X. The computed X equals 11.65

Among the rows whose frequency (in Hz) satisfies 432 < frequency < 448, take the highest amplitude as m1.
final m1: 11.78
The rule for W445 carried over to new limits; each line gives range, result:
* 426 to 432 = 11.38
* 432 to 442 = 11.48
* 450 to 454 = 11.35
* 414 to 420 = 11.61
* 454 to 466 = 11.14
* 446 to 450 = 11.55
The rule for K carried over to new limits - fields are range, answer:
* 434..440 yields 11.7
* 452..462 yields 11.4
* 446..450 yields 11.6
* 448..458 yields 11.5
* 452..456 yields 11.2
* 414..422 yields 11.7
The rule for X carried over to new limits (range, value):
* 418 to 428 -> 11.98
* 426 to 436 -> 11.73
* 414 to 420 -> 11.79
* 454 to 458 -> 11.64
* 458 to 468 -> 11.82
